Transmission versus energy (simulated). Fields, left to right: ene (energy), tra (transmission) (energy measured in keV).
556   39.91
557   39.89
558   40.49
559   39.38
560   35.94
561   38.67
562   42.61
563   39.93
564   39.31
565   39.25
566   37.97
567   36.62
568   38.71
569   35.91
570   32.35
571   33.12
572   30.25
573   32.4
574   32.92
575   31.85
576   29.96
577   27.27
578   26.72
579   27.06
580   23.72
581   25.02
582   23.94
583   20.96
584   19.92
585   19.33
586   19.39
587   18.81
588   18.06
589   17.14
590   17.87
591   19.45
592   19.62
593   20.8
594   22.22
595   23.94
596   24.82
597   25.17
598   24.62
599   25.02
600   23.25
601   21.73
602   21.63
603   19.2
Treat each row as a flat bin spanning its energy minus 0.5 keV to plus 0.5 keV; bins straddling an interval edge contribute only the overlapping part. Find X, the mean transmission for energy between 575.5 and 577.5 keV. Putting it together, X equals 28.6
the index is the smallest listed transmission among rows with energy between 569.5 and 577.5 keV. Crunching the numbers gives 27.27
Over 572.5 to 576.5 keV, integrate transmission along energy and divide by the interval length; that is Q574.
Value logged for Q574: 31.8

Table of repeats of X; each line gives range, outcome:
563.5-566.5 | 38.8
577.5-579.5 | 26.9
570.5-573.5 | 31.9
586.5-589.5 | 18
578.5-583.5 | 24.1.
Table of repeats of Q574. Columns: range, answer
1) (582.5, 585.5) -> 20.1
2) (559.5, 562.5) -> 39.1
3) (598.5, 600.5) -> 24.1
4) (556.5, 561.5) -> 38.9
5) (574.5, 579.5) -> 28.6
